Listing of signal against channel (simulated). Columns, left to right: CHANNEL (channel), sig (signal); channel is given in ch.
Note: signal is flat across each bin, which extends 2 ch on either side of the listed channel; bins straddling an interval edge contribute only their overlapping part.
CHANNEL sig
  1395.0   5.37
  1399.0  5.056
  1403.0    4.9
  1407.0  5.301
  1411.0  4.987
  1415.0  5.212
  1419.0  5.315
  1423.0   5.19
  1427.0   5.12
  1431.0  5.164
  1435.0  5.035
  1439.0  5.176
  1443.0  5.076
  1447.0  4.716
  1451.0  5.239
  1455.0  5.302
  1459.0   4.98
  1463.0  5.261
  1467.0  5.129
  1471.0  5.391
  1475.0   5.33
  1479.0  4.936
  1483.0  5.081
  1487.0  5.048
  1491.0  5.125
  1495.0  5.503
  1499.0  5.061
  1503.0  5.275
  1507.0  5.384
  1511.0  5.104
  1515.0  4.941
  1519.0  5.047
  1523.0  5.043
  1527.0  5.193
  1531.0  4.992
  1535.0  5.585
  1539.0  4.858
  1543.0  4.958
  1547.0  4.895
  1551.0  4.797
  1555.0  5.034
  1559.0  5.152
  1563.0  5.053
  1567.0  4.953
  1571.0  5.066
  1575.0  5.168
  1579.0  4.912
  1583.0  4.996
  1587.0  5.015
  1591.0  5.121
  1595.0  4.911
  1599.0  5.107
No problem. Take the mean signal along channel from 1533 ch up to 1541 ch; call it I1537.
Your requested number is 5.22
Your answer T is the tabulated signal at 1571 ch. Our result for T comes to 5.066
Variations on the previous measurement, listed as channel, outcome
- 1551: 4.797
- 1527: 5.193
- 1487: 5.048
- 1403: 4.9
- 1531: 4.992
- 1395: 5.37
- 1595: 4.911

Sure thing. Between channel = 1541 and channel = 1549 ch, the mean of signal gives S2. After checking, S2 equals 4.93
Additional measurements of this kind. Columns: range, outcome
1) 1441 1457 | 5.08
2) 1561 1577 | 5.06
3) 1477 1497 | 5.14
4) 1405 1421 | 5.2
